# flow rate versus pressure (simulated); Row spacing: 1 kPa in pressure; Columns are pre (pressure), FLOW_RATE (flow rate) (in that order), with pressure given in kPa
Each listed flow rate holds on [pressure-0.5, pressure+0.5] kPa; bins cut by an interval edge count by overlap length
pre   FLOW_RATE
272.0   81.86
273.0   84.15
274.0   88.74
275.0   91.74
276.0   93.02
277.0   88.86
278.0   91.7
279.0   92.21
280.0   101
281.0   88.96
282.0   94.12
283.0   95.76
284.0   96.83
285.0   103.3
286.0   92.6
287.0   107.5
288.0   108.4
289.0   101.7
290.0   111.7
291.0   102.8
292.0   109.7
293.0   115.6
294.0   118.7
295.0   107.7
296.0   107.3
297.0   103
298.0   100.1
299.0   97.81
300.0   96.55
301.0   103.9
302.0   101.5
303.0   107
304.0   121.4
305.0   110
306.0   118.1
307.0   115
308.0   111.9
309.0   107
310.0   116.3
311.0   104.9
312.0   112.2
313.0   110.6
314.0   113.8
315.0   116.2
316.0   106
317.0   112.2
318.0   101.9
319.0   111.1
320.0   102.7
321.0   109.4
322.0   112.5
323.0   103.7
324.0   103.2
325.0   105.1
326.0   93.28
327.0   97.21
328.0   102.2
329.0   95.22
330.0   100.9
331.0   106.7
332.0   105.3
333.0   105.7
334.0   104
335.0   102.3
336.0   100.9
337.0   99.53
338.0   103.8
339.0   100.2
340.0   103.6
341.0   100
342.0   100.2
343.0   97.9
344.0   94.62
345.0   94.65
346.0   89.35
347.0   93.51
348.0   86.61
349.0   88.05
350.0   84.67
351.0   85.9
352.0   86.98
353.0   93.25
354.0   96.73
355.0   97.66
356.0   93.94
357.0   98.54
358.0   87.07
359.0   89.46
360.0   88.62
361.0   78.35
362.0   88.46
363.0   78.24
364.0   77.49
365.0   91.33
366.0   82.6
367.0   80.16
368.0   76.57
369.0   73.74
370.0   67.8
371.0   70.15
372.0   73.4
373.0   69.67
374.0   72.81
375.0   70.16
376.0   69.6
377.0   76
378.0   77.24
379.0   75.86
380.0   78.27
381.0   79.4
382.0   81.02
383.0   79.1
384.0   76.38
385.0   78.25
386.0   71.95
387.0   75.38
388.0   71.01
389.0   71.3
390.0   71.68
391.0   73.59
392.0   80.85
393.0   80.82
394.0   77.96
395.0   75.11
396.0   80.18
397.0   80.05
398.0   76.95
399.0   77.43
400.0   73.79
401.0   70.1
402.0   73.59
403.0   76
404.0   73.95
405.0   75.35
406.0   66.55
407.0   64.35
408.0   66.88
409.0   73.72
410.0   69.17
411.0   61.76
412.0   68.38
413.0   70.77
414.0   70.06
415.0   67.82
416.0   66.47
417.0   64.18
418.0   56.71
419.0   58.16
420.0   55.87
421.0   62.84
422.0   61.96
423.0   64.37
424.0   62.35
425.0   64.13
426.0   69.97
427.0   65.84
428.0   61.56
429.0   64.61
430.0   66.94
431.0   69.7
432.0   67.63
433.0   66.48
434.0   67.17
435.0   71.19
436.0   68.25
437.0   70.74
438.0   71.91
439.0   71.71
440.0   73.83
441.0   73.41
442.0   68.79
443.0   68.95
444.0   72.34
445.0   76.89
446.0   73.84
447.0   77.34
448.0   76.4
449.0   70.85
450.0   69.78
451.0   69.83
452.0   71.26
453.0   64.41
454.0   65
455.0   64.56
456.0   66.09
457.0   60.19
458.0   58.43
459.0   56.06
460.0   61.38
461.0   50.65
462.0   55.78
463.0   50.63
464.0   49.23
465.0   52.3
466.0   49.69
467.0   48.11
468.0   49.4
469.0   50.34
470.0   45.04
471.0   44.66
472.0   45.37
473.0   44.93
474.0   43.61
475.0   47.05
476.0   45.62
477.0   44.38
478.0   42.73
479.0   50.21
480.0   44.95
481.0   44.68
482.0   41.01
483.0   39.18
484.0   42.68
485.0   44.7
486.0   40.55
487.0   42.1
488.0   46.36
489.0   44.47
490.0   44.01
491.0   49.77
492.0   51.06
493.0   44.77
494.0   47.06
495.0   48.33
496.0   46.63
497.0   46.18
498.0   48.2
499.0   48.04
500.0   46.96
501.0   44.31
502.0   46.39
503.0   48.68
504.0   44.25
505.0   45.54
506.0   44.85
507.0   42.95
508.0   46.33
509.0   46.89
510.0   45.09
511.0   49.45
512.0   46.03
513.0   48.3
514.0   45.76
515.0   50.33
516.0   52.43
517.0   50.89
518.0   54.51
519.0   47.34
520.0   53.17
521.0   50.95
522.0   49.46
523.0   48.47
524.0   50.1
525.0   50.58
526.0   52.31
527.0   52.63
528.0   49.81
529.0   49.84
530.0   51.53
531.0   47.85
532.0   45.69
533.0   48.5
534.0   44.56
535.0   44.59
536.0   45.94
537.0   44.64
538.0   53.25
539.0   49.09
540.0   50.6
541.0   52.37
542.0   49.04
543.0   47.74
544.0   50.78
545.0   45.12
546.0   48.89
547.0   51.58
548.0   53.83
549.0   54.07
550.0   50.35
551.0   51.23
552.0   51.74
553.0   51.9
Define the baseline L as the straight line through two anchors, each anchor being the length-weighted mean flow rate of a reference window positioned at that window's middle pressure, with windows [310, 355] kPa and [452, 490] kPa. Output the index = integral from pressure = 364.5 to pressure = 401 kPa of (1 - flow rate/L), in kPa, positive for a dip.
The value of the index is 2.80 kPa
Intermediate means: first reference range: 101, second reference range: 49.8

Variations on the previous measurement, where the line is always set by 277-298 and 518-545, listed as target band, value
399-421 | 2.26 kPa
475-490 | 4.00 kPa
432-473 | 2.38 kPa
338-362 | -1.11 kPa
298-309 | -1.03 kPa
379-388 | 0.48 kPa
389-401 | 0.34 kPa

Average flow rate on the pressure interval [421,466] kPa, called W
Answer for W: 65.8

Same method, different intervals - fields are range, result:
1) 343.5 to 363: 90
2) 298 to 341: 106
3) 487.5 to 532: 48.1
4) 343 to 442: 75.3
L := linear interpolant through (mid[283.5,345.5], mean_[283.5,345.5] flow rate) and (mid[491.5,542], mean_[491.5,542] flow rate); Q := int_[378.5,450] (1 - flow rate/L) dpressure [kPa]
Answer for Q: 5.5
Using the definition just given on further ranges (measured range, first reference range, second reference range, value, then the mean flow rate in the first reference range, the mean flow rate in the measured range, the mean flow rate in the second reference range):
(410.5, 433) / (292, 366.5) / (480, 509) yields 1.6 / 101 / 64.7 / 45.4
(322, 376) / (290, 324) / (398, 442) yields 1.6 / 109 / 91.2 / 68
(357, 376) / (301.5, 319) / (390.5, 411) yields 2.0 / 111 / 79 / 74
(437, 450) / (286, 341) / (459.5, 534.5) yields -1.6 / 106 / 72.8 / 47.6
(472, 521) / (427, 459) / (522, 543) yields 8.9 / 68.8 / 46.4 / 49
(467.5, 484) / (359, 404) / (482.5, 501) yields 1.6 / 76.7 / 45.1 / 45.6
